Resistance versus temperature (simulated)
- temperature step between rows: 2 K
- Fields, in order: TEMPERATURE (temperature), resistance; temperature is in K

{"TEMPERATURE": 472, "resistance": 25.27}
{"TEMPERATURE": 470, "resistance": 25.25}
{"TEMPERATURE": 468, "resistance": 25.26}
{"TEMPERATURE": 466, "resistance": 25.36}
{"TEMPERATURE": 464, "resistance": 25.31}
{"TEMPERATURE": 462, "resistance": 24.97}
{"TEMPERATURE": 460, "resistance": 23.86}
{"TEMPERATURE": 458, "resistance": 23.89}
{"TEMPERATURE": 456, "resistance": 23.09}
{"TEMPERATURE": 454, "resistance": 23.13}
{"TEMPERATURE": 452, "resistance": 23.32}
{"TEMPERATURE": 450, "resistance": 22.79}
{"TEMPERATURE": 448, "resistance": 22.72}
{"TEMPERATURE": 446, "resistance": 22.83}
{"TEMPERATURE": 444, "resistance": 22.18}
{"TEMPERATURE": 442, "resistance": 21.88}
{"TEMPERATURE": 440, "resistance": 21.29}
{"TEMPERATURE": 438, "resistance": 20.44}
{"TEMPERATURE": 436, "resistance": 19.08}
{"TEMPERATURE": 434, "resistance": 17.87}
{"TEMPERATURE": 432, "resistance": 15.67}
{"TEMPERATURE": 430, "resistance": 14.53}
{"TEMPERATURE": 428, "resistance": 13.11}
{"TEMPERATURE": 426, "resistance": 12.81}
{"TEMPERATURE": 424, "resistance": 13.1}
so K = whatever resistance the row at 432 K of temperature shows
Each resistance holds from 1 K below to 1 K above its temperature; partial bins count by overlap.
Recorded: 15.67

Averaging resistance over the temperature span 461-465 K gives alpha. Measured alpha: 25.1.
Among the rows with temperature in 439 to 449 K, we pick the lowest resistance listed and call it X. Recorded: 21.29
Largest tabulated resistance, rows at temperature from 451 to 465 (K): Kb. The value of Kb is 25.31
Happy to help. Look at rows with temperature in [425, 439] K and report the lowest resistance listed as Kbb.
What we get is 12.81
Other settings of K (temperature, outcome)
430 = 14.53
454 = 23.13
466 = 25.36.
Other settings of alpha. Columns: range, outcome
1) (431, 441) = 18.9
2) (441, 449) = 22.4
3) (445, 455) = 23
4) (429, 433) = 15.1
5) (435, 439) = 19.8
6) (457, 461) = 23.9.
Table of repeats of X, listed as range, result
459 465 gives 23.86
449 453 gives 22.79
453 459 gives 23.09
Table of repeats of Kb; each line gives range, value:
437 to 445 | 22.18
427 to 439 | 20.44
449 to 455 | 23.32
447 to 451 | 22.79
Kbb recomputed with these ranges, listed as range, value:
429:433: 14.53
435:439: 19.08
